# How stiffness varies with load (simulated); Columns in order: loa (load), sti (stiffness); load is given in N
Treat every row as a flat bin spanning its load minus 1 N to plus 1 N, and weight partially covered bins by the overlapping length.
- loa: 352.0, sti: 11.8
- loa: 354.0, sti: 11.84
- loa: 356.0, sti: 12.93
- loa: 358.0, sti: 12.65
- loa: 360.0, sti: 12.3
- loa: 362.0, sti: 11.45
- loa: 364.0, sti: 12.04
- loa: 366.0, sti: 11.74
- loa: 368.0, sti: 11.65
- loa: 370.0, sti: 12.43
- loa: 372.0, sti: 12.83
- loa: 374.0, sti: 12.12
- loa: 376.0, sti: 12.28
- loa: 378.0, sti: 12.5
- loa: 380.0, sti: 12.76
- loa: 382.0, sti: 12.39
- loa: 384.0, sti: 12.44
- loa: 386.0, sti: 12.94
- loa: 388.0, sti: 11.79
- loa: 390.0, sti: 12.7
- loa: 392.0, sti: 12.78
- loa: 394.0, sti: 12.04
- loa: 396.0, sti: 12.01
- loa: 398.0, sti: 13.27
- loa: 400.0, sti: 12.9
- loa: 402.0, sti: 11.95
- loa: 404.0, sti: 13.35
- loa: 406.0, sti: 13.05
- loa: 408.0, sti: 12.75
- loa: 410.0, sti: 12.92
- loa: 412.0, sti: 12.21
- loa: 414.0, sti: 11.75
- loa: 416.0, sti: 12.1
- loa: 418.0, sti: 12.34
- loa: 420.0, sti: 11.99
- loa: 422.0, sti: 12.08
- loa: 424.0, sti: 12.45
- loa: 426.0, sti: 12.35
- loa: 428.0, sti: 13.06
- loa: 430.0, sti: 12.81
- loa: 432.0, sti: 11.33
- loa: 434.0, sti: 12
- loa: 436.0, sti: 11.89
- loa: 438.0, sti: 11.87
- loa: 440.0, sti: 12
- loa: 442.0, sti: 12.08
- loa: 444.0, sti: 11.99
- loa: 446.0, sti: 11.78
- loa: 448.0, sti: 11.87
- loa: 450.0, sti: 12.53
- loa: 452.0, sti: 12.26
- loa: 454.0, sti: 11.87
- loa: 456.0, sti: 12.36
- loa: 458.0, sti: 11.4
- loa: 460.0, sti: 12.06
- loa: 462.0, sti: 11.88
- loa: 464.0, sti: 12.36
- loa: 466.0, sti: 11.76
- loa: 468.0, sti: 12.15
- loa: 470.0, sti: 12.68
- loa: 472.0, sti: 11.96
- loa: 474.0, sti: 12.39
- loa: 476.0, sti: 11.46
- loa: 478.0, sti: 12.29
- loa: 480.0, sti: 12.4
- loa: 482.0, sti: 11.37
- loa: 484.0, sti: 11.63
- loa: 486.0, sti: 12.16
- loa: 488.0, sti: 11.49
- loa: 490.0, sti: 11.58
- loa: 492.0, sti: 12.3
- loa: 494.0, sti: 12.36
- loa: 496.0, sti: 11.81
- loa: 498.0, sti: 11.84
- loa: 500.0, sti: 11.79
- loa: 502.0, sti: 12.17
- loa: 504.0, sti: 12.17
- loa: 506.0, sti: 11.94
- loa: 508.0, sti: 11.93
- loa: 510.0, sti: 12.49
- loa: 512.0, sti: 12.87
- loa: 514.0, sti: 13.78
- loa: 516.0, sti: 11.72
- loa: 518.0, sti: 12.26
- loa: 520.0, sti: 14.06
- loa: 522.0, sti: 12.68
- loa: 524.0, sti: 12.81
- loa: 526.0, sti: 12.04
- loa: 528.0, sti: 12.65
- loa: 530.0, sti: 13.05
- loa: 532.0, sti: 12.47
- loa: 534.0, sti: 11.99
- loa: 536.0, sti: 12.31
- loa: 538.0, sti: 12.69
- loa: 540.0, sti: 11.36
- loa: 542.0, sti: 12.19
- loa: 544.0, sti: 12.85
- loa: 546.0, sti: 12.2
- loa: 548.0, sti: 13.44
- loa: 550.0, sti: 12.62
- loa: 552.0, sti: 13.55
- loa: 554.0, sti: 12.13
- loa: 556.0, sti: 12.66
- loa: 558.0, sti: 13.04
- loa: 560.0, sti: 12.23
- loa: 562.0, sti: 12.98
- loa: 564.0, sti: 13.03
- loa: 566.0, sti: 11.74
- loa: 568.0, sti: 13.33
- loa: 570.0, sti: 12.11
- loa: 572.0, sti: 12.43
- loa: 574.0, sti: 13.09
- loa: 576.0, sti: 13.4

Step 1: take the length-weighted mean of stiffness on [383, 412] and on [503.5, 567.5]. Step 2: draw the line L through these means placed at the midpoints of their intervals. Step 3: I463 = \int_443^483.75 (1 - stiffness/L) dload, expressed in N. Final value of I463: 1.8 N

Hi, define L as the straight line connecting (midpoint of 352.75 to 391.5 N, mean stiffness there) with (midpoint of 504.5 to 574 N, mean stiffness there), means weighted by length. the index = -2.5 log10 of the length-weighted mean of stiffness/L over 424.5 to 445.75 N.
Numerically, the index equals 0.02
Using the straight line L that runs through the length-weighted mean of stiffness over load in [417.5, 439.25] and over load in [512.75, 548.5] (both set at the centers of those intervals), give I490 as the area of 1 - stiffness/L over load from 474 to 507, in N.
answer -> 1.3 N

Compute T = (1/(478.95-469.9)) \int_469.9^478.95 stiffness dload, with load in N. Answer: 12.1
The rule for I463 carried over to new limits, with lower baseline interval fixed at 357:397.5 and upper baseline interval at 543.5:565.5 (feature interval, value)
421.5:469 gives 1.5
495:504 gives 0.5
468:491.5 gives 1.1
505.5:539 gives 0.3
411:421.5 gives 0.3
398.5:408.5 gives -0.4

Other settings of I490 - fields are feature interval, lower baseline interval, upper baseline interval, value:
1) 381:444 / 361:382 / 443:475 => -1.2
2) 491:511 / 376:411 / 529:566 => 0.8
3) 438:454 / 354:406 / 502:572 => 0.5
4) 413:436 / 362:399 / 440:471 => 0.0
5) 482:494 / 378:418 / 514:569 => 0.7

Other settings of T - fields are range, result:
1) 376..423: 12.5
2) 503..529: 12.6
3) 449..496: 12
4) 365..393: 12.4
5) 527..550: 12.5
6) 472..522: 12.2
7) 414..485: 12.1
